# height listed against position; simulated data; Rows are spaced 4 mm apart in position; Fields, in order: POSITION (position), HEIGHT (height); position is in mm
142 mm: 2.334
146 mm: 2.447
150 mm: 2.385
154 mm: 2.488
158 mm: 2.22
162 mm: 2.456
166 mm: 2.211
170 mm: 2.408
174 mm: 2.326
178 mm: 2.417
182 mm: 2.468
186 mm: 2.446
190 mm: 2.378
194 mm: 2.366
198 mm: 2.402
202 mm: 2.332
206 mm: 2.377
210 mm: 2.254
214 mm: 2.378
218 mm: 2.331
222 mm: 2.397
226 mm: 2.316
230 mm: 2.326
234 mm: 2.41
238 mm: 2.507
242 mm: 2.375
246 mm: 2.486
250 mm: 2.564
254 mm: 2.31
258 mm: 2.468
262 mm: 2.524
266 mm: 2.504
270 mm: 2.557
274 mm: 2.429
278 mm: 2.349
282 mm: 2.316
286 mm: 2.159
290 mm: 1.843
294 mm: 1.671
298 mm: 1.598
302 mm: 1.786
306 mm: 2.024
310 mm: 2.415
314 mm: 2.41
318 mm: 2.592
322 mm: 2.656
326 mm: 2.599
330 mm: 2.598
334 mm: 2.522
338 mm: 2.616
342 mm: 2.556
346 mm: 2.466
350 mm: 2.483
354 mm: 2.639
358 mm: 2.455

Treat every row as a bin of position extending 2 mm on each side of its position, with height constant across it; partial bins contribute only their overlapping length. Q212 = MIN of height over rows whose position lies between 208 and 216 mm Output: 2.254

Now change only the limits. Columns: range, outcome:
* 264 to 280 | 2.349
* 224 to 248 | 2.316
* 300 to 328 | 1.786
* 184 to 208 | 2.332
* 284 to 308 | 1.598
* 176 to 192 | 2.378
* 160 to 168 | 2.211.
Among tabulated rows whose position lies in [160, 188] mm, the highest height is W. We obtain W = 2.468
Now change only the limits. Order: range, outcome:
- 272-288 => 2.429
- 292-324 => 2.656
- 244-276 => 2.564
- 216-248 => 2.507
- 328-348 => 2.616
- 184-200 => 2.446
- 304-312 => 2.415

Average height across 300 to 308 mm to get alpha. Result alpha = 1.91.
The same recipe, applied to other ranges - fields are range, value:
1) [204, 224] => 2.35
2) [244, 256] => 2.45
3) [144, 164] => 2.4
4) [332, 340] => 2.57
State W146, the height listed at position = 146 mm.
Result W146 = 2.447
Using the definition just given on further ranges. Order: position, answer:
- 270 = 2.557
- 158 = 2.22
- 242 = 2.375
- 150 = 2.385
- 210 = 2.254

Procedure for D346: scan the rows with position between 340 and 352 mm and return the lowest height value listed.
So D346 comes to 2.466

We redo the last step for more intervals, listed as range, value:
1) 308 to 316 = 2.41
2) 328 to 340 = 2.522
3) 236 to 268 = 2.31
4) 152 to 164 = 2.22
